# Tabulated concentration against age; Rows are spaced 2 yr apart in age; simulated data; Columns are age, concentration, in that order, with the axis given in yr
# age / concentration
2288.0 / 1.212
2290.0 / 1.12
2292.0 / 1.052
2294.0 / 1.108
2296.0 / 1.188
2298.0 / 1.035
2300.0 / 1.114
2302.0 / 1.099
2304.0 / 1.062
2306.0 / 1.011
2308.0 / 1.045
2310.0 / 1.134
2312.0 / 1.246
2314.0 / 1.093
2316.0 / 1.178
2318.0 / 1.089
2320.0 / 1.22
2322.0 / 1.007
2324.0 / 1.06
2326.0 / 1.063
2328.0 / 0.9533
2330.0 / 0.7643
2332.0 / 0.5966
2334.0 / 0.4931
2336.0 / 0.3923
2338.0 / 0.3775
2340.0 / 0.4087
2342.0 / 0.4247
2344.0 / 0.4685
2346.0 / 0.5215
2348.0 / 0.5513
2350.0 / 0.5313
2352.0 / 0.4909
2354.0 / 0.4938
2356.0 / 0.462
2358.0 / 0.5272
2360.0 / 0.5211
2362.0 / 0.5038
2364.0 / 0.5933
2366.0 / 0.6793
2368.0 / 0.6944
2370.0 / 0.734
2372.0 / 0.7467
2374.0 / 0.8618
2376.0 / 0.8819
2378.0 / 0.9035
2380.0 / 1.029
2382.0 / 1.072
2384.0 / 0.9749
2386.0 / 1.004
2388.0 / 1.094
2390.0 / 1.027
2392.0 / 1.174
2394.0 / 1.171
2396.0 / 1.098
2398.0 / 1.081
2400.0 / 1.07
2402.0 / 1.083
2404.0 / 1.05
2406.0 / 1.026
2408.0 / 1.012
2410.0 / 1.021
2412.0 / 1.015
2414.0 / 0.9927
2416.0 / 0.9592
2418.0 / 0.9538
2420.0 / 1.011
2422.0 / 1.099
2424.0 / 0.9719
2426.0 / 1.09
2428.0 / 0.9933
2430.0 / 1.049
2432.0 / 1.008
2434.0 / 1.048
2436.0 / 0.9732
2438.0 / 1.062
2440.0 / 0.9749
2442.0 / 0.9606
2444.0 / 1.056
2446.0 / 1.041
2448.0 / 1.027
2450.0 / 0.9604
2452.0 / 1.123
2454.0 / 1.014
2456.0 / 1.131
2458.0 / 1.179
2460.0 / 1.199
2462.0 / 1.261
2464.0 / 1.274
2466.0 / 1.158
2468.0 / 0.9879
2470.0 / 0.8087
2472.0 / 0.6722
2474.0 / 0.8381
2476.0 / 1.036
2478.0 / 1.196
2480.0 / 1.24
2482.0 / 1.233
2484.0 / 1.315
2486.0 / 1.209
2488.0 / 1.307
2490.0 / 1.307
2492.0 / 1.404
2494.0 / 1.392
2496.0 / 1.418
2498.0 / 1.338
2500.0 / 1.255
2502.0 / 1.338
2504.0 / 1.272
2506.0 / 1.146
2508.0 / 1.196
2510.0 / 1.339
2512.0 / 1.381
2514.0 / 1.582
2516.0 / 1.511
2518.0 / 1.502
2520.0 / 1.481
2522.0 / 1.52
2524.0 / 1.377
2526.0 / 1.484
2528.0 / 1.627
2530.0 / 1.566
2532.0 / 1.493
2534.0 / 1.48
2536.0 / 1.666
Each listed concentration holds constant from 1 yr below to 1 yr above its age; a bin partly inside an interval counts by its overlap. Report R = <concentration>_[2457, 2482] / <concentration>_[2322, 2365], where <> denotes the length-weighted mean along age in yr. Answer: 1.82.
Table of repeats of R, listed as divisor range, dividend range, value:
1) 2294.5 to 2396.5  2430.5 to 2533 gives 1.45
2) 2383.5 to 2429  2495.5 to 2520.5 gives 1.31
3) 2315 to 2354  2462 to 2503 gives 1.67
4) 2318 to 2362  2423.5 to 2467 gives 1.67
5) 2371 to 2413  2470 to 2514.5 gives 1.21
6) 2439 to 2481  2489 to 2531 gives 1.33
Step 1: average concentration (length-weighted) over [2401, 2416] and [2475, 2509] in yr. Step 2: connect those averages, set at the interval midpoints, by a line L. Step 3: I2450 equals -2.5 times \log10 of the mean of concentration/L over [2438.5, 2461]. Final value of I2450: 0.08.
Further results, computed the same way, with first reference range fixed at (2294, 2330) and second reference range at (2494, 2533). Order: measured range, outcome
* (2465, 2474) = 0.433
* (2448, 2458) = 0.227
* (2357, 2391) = 0.411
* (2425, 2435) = 0.225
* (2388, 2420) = 0.176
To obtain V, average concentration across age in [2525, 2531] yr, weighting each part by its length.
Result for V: 1.56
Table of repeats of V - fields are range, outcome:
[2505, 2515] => 1.33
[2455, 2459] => 1.16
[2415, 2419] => 0.957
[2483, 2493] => 1.31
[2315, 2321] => 1.16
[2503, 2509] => 1.2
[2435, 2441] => 1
